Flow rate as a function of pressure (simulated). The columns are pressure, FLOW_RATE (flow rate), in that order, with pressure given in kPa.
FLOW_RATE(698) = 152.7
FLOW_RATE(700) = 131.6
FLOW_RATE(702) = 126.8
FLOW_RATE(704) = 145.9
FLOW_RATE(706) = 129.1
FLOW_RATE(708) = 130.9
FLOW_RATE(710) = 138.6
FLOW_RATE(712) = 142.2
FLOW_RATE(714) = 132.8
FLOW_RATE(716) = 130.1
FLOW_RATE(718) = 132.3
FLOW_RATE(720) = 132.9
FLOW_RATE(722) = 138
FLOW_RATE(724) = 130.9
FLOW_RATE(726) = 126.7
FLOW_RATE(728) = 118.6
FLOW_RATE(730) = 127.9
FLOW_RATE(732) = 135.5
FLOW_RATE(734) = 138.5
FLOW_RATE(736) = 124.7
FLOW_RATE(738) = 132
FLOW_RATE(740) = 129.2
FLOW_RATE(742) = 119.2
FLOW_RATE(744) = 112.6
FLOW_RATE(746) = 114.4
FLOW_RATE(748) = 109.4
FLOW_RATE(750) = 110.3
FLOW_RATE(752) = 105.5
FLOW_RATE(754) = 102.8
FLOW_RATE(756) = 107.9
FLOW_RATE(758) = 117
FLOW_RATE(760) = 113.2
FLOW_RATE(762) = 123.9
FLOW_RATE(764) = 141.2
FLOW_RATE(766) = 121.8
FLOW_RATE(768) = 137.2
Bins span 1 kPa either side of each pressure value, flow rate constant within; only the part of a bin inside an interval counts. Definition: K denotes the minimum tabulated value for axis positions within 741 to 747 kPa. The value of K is 112.6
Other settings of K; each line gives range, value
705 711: 129.1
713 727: 126.7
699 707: 126.8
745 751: 109.4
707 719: 130.1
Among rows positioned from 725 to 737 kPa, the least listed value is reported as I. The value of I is 118.6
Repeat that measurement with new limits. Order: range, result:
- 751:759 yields 102.8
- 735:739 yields 124.7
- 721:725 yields 130.9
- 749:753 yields 105.5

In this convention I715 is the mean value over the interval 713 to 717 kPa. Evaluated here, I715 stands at 131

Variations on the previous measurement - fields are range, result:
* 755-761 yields 113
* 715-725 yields 133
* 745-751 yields 111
